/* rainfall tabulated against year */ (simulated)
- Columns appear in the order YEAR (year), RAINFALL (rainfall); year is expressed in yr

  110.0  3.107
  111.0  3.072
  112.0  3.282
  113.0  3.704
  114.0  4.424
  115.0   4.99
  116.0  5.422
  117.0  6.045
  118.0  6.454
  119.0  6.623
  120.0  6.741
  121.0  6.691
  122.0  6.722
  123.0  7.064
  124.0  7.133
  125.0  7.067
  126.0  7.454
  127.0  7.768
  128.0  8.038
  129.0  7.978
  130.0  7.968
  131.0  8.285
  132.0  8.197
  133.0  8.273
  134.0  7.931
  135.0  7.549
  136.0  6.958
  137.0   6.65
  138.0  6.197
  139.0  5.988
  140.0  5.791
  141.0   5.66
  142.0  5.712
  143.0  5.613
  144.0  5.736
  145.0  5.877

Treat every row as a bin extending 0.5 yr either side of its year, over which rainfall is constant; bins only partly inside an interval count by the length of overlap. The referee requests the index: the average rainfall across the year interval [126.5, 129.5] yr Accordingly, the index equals 7.93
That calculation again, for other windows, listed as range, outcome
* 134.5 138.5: 6.84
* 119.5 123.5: 6.8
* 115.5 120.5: 6.26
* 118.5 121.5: 6.68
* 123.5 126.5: 7.22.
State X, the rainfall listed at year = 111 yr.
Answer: 3.072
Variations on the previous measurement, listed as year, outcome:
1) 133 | 8.273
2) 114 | 4.424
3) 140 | 5.791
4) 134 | 7.931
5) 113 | 3.704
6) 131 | 8.285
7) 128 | 8.038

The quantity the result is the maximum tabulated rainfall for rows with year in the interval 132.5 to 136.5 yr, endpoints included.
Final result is 8.273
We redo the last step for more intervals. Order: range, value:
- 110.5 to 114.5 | 4.424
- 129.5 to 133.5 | 8.285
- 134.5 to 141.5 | 7.549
